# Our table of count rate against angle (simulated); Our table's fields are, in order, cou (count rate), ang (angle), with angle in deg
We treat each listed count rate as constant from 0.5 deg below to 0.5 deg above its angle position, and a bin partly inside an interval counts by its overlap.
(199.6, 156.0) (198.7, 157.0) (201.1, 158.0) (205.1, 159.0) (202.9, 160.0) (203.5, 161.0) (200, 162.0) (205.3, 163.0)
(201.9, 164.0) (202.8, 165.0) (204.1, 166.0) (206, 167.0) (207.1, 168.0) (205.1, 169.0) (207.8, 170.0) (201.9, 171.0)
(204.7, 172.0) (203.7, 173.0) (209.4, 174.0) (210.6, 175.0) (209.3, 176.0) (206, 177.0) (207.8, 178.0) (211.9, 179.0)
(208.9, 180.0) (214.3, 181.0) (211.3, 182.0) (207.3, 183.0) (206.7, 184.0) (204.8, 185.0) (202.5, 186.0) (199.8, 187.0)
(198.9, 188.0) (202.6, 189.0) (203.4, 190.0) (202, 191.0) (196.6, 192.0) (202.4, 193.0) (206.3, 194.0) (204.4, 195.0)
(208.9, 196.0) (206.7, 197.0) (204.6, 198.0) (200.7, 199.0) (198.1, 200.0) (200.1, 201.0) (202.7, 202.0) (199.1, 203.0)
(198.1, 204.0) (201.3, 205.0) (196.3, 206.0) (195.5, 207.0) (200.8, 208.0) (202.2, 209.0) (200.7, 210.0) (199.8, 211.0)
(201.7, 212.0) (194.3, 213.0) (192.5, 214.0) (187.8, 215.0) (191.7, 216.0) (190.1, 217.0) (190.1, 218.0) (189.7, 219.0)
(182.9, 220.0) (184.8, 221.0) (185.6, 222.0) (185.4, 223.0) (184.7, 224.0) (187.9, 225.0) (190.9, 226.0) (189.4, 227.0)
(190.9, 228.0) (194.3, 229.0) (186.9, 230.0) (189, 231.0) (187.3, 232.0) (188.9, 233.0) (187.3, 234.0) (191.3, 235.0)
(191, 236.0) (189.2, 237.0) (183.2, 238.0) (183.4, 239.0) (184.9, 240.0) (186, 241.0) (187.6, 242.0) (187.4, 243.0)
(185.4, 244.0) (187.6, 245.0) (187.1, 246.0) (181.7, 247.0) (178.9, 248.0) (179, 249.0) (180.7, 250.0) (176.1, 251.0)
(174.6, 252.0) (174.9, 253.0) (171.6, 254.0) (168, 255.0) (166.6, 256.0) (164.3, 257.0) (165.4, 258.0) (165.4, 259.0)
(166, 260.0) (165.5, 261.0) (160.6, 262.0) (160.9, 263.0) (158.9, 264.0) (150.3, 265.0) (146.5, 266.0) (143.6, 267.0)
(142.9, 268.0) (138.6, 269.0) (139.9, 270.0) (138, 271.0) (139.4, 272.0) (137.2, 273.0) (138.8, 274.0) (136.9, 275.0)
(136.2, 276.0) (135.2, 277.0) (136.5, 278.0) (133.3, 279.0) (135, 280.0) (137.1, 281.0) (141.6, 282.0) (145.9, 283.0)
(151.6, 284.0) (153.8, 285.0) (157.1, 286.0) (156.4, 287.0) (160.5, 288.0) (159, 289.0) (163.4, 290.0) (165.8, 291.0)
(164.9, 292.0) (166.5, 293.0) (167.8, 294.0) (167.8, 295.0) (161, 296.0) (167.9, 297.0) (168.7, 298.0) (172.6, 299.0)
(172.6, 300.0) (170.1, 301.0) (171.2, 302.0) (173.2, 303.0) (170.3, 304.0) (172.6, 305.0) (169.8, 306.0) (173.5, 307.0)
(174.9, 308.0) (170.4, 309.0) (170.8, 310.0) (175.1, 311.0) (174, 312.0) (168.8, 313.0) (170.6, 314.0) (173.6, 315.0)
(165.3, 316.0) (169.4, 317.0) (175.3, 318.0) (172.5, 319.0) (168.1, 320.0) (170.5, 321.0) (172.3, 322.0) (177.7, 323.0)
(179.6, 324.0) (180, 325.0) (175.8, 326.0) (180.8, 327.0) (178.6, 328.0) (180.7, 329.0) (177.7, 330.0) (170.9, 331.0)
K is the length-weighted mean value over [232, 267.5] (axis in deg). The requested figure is 175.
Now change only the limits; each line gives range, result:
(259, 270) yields 153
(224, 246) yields 188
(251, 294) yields 153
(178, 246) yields 196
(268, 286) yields 140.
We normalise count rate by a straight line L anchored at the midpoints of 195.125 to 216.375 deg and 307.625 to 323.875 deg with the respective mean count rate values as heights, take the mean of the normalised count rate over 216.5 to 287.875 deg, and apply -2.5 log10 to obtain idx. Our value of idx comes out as 0.12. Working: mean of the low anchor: 199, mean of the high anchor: 172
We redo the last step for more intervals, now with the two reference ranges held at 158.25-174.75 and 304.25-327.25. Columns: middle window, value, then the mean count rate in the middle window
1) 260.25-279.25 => 0.254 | 145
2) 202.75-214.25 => -0.017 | 199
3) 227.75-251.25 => 0.017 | 186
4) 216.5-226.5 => 0.032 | 187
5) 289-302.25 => 0.062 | 167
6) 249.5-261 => 0.096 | 170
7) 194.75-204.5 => -0.026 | 202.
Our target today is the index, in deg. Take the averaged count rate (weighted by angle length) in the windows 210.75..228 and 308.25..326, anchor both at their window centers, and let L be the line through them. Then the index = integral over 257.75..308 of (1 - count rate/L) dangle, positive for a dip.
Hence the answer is 6.5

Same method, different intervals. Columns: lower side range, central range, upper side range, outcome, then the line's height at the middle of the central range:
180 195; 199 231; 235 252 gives 0.17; 194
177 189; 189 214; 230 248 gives -0.12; 200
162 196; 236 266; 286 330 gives 1.84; 186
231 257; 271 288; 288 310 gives 3.03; 173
